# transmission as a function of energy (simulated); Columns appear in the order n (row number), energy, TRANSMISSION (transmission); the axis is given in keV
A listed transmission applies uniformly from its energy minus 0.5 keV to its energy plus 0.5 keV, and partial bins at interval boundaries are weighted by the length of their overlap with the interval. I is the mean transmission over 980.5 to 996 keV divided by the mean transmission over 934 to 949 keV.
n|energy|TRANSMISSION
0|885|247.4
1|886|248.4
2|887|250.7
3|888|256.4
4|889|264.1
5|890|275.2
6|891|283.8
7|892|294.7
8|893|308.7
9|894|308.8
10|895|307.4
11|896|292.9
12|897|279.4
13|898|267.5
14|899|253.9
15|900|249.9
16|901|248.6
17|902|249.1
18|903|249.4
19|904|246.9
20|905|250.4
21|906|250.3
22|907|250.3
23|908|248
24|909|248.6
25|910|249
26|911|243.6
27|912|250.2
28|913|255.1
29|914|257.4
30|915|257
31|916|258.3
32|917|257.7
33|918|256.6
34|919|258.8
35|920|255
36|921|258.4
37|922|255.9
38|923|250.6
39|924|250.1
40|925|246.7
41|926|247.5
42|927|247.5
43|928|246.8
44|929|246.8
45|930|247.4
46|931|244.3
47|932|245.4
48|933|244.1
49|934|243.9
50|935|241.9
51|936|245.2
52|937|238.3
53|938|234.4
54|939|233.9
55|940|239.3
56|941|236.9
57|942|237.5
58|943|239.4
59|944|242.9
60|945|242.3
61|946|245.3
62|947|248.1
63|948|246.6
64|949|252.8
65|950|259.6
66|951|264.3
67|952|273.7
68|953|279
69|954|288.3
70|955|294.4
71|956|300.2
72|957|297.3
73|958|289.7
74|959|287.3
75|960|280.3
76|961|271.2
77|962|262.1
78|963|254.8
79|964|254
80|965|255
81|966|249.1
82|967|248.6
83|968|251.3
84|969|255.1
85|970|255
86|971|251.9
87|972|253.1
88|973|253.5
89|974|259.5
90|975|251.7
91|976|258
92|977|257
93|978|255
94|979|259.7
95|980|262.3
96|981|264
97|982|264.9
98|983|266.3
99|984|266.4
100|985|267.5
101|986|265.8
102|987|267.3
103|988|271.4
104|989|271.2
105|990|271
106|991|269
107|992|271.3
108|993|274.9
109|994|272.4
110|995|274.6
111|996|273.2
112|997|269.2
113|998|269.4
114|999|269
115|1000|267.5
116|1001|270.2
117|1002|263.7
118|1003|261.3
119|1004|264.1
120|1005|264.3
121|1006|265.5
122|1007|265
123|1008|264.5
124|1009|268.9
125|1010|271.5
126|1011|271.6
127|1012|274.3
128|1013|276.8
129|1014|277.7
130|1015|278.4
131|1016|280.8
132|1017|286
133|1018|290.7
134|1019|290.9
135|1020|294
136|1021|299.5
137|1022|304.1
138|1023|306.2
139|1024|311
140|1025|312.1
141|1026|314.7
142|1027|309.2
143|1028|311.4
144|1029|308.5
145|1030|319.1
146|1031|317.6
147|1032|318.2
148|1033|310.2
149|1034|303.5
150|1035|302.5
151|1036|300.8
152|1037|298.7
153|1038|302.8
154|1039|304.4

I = 1.12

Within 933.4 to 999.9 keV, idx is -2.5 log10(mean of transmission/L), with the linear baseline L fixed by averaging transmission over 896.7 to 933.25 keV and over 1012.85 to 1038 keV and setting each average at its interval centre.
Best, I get 0.06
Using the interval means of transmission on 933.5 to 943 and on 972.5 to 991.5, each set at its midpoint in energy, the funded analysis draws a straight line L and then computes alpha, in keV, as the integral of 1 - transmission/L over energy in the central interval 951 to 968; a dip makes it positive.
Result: -1.5 keV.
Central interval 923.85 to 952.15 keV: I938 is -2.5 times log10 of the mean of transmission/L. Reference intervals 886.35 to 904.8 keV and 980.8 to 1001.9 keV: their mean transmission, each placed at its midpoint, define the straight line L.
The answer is 0.10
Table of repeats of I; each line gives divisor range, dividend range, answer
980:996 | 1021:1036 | 1.15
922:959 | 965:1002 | 1.04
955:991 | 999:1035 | 1.09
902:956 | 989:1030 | 1.12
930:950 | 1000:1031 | 1.18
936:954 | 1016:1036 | 1.23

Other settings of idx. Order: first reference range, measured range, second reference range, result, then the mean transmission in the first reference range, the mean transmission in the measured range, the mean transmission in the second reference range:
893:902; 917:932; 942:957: 0.08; 276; 251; 263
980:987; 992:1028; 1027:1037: 0.04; 266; 281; 310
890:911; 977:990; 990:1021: 0.03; 267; 265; 273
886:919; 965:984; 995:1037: 0.09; 263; 257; 287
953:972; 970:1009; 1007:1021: 0.04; 269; 265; 279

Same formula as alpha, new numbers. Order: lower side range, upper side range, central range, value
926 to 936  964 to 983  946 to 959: -1.19 keV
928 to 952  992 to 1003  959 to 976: -0.04 keV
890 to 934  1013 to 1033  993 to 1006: 1.06 keV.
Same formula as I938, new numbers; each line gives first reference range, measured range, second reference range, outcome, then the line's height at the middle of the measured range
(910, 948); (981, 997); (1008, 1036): 0.04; 279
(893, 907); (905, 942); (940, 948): 0.02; 253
